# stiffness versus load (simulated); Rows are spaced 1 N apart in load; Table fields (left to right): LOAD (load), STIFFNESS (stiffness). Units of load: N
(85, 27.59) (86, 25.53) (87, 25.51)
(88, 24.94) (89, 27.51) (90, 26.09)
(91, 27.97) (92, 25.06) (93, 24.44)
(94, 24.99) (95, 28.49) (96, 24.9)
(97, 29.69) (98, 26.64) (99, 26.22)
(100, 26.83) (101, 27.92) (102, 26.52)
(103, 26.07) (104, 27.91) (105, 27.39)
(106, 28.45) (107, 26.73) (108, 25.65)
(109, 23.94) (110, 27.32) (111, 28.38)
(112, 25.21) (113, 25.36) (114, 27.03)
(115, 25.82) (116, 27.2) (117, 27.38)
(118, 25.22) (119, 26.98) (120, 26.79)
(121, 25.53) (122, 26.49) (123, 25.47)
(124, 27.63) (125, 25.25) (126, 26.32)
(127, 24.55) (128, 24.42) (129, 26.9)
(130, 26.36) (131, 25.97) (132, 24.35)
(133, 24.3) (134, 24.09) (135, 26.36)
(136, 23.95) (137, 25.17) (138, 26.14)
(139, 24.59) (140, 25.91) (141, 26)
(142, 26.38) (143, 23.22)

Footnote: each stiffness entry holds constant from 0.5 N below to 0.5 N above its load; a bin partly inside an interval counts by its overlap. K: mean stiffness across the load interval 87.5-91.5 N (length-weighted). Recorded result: 26.6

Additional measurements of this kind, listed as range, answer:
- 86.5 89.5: 26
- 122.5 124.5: 26.5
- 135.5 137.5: 24.6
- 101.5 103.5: 26.3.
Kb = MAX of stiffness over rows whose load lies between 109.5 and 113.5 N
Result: 28.38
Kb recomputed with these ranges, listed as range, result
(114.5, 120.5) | 27.38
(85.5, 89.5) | 27.51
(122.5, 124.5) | 27.63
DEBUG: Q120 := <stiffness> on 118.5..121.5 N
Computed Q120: 26.4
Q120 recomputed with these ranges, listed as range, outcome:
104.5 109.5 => 26.4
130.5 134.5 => 24.7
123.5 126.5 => 26.4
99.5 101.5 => 27.4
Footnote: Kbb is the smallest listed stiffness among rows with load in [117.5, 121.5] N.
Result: 25.22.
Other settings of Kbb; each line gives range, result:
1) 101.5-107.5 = 26.07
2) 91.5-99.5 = 24.44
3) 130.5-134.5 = 24.09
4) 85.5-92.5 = 24.94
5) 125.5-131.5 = 24.42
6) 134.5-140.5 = 23.95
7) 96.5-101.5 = 26.22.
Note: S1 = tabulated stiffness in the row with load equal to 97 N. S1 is 29.69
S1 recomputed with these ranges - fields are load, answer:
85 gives 27.59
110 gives 27.32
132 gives 24.35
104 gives 27.91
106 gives 28.45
